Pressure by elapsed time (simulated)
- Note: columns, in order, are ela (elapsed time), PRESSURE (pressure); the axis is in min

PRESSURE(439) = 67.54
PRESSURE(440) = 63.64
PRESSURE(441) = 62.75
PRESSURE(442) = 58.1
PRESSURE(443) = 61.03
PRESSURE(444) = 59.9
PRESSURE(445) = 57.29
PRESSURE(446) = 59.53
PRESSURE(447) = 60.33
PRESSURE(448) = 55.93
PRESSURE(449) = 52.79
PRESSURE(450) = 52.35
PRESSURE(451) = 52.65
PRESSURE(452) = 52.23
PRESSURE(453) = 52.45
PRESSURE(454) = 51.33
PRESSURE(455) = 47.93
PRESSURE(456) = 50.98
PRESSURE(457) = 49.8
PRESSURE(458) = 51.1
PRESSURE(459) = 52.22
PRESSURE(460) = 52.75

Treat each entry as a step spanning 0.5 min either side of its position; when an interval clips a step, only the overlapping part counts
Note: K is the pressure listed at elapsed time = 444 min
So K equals 59.9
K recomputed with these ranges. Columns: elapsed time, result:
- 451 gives 52.65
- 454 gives 51.33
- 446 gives 59.53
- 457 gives 49.8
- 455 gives 47.93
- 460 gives 52.75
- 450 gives 52.35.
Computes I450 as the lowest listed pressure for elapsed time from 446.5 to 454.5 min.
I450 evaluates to 51.33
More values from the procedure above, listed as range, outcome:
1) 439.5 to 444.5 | 58.1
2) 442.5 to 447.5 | 57.29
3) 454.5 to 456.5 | 47.93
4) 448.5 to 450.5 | 52.35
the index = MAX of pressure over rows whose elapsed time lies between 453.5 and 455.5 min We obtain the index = 51.33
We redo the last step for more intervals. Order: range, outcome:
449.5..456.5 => 52.65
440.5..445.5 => 62.75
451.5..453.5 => 52.45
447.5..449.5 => 55.93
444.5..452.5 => 60.33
